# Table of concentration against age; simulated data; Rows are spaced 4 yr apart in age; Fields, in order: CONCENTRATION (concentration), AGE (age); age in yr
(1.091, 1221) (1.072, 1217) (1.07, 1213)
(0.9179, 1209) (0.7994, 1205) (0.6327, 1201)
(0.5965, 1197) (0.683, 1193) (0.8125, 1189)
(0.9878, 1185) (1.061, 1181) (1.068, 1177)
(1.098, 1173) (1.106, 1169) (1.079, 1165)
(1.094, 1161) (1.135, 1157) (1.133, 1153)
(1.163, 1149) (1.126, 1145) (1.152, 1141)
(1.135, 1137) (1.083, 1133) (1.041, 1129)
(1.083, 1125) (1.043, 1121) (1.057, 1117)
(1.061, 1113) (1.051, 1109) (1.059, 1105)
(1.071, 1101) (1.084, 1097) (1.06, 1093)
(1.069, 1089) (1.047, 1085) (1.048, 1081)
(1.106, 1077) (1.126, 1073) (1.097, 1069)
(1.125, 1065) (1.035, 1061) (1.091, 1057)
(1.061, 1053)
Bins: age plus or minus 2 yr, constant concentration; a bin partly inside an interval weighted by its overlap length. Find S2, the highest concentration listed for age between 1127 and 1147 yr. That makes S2 1.152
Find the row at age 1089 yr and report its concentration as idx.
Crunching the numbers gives 1.069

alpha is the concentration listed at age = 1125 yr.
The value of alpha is 1.083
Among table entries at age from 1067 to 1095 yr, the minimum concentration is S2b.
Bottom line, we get 1.047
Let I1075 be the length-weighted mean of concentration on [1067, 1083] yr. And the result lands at 1.09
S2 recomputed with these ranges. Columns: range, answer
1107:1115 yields 1.061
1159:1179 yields 1.106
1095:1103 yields 1.084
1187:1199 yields 0.8125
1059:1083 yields 1.126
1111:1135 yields 1.083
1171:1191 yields 1.098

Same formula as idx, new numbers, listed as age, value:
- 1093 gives 1.06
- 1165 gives 1.079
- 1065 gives 1.125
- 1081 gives 1.048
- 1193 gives 0.683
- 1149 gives 1.163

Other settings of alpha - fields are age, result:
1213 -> 1.07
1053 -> 1.061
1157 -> 1.135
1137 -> 1.135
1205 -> 0.7994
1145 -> 1.126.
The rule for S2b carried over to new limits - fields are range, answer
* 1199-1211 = 0.6327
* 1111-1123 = 1.043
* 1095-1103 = 1.071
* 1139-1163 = 1.094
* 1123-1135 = 1.041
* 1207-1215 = 0.9179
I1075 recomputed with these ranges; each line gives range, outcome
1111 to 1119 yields 1.06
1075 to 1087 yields 1.07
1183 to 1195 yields 0.828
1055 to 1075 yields 1.09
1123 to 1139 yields 1.09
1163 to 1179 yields 1.09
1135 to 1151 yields 1.14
